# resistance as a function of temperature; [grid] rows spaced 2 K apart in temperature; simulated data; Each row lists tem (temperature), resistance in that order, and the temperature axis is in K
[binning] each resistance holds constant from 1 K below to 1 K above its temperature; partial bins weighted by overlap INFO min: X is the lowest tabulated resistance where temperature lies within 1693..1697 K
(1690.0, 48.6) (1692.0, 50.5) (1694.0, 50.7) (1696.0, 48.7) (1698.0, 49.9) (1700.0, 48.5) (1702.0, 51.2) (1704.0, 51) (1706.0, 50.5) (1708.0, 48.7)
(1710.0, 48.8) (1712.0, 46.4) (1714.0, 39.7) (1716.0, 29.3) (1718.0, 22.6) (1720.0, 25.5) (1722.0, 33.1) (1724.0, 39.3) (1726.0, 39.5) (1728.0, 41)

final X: 48.7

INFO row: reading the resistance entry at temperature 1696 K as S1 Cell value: 48.7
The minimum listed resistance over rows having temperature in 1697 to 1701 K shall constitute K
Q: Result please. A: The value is 48.5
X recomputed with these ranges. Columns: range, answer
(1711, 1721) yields 22.6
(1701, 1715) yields 39.7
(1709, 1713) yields 46.4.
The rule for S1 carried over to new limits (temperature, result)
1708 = 48.7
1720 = 25.5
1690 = 48.6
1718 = 22.6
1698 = 49.9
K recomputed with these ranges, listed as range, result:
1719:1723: 25.5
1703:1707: 50.5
